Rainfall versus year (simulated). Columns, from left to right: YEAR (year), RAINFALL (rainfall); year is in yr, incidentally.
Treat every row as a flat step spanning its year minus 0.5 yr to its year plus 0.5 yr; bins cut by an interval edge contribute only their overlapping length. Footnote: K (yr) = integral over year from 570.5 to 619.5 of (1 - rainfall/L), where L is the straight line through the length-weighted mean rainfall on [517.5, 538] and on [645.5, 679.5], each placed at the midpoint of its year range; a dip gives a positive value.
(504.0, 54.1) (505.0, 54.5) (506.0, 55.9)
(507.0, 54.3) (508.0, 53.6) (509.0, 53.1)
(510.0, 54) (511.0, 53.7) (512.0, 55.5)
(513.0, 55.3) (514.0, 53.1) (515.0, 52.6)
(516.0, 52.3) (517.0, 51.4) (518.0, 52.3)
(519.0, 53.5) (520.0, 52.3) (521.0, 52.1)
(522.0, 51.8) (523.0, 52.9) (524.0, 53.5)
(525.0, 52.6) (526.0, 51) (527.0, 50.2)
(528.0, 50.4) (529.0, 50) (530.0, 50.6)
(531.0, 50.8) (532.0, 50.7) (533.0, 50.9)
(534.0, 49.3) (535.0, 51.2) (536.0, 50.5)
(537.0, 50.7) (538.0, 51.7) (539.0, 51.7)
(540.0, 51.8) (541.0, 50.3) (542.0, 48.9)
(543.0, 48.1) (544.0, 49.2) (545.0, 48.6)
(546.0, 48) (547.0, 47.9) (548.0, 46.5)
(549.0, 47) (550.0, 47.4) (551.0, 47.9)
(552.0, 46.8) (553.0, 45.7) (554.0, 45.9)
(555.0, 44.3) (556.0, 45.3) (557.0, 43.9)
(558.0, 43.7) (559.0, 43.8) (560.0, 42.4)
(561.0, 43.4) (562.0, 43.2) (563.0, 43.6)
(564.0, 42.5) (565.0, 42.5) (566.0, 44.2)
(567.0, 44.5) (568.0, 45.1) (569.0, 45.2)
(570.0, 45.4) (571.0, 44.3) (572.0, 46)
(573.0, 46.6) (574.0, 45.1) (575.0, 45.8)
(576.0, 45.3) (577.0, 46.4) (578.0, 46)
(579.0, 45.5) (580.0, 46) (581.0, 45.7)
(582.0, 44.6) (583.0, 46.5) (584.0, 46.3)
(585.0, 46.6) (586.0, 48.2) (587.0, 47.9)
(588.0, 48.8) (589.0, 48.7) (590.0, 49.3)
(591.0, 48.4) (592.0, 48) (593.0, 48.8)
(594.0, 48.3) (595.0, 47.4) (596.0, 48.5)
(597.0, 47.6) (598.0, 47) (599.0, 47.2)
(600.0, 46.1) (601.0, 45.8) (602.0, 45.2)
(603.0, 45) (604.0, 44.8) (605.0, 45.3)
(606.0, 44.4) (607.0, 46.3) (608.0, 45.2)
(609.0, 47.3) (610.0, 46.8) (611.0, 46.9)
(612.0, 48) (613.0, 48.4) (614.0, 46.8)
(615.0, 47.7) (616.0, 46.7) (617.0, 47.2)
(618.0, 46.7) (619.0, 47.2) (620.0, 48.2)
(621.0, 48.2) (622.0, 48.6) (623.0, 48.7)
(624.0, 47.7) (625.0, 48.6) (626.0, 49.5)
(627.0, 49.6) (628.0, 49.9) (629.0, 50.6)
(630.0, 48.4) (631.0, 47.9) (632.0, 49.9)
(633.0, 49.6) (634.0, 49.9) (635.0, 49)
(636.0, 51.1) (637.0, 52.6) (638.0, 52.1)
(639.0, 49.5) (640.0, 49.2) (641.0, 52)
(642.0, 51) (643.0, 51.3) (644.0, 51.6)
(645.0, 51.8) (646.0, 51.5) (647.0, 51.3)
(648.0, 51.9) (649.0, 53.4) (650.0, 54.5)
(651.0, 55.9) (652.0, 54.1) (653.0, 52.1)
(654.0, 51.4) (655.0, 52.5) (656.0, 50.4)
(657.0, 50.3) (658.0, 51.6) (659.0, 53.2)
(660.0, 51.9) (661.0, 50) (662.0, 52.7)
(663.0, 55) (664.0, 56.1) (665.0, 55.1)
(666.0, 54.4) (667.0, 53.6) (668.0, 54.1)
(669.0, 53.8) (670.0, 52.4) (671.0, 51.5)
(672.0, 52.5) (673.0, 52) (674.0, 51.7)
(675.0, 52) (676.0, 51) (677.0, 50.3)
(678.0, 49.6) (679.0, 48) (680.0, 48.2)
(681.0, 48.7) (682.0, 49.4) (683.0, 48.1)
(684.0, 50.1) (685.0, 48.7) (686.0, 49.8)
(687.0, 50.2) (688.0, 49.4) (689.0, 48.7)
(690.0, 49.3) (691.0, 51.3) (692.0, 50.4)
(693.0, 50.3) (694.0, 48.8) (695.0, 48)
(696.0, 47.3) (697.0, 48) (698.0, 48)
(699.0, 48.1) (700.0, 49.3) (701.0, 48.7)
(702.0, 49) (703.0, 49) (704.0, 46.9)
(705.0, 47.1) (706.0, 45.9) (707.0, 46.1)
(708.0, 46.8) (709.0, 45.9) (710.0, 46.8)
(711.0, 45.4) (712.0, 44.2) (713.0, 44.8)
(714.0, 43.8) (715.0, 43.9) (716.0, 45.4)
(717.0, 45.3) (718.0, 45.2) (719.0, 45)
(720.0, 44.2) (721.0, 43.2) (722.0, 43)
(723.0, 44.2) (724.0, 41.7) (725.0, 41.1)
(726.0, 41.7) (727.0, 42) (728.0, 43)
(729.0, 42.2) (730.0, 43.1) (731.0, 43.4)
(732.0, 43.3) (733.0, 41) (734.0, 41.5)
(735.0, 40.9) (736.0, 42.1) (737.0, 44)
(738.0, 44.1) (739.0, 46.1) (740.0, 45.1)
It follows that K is 4.9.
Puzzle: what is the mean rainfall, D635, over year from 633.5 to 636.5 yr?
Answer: 50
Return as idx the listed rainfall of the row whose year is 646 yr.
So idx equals 51.5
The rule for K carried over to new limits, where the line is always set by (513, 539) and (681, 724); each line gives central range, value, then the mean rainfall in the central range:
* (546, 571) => 2.87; 45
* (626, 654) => -1.39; 51.1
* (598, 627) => 1.43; 47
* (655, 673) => -1.75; 52.8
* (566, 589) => 1.97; 46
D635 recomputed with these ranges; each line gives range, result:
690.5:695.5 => 49.8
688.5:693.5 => 50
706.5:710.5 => 46.4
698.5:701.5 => 48.7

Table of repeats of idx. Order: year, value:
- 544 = 49.2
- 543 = 48.1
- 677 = 50.3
